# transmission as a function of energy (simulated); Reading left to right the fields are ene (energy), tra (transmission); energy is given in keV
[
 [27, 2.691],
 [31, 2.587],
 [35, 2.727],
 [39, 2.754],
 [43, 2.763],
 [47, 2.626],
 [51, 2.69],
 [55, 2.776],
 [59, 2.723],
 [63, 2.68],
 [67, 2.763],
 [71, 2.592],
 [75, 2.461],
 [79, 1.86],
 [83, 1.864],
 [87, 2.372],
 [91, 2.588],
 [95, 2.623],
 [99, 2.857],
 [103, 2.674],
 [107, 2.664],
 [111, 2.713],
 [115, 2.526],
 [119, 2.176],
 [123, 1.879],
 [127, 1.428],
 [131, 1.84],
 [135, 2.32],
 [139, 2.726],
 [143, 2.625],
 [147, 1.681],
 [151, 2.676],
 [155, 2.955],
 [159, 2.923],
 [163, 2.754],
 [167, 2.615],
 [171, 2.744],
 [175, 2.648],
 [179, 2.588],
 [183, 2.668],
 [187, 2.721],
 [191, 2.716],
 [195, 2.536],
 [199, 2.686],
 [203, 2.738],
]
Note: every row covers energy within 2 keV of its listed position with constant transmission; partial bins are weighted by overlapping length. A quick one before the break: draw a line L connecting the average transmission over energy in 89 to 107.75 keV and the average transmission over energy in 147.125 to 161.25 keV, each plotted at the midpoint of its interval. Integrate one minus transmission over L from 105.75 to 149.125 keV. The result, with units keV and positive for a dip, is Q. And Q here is 7.4 keV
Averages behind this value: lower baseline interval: 2.68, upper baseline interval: 2.69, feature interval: 2.23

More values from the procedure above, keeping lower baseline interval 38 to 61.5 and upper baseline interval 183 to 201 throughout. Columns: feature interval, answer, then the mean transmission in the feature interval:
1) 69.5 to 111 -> 3.6 keV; 2.47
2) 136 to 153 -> 1.7 keV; 2.42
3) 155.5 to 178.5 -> -0.6 keV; 2.74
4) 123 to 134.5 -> 3.9 keV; 1.77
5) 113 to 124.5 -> 2.1 keV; 2.21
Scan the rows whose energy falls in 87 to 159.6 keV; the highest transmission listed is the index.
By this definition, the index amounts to 2.955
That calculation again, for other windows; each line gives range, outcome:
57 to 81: 2.763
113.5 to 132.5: 2.526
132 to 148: 2.726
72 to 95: 2.623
